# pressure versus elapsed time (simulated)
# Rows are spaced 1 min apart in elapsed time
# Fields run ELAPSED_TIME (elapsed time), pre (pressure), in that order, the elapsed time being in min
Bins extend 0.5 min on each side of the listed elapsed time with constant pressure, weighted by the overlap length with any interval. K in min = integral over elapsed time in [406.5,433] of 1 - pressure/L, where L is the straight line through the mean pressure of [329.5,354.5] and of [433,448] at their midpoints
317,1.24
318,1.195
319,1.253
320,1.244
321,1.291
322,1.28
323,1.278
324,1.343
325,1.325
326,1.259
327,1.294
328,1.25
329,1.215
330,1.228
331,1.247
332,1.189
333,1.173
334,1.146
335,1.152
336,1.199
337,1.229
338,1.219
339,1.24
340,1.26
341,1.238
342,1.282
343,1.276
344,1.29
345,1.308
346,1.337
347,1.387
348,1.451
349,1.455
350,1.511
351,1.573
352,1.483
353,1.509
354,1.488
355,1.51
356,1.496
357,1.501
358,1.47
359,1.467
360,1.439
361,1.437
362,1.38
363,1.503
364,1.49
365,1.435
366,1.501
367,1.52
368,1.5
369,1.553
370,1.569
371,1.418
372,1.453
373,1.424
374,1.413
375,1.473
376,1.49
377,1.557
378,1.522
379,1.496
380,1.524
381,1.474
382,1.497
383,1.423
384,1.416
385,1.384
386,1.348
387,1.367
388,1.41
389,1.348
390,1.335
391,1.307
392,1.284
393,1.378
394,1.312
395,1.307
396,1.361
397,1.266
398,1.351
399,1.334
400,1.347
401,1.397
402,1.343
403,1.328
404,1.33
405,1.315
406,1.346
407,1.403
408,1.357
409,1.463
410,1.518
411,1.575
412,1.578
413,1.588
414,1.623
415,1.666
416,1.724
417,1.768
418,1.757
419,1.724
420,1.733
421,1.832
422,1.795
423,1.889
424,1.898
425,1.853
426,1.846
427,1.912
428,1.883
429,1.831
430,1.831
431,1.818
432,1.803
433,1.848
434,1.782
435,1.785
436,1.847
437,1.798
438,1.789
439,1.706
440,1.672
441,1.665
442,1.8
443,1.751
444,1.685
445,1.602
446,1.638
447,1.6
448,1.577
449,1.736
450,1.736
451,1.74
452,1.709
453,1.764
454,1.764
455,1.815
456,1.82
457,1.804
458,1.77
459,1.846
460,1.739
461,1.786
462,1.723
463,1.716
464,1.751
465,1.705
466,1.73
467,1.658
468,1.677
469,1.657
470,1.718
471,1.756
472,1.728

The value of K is -1.3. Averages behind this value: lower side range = 1.31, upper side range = 1.72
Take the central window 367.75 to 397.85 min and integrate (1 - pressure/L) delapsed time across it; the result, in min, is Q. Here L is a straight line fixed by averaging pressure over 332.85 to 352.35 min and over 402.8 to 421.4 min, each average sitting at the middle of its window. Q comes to 0.7 min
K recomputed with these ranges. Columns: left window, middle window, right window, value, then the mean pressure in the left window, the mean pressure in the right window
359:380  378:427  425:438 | 4.9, 1.48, 1.83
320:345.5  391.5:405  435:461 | 1.7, 1.25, 1.74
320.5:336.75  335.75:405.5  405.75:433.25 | 2.3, 1.24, 1.71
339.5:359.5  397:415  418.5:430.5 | 3.2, 1.41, 1.84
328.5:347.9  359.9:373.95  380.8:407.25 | -1.8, 1.25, 1.36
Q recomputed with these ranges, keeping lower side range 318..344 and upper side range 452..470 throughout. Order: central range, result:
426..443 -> -1.6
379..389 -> 0.2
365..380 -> -0.9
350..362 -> -1.3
